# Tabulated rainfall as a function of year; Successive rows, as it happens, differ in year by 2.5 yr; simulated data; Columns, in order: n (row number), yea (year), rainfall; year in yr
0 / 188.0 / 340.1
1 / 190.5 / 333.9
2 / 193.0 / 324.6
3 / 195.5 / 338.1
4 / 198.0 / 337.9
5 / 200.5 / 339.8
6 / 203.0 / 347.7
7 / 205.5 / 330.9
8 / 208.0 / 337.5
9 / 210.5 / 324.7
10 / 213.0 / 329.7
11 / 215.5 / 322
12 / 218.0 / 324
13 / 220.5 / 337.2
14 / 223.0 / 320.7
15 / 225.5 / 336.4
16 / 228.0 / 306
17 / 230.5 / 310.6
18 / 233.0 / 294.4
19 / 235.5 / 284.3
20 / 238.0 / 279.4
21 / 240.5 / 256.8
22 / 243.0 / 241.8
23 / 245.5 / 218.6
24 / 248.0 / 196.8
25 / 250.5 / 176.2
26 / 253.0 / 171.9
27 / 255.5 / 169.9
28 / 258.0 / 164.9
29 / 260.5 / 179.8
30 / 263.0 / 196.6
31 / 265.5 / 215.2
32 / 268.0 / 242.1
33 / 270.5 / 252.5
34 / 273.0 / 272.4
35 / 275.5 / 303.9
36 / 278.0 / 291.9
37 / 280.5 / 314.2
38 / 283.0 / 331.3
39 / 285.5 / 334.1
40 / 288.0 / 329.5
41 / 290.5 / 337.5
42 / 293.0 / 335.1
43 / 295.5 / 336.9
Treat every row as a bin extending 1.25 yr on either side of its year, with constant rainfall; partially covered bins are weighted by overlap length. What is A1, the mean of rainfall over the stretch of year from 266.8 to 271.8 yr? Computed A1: 248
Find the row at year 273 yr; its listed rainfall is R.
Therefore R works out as 272.4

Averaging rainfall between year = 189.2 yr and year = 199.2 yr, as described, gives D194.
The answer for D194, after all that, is 334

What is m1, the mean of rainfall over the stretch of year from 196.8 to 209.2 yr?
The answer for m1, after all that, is 339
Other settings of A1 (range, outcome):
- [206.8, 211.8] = 331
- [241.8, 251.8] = 208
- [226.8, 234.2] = 304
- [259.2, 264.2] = 188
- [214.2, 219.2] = 323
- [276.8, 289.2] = 320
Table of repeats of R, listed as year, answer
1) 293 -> 335.1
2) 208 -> 337.5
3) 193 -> 324.6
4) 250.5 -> 176.2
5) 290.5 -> 337.5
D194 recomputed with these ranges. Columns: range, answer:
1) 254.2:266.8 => 185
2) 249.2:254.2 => 174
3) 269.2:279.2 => 280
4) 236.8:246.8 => 249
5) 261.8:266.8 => 206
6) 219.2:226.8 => 331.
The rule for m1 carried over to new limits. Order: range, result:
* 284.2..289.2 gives 332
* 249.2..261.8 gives 173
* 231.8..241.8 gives 278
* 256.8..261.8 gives 173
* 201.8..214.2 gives 334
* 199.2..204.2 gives 344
